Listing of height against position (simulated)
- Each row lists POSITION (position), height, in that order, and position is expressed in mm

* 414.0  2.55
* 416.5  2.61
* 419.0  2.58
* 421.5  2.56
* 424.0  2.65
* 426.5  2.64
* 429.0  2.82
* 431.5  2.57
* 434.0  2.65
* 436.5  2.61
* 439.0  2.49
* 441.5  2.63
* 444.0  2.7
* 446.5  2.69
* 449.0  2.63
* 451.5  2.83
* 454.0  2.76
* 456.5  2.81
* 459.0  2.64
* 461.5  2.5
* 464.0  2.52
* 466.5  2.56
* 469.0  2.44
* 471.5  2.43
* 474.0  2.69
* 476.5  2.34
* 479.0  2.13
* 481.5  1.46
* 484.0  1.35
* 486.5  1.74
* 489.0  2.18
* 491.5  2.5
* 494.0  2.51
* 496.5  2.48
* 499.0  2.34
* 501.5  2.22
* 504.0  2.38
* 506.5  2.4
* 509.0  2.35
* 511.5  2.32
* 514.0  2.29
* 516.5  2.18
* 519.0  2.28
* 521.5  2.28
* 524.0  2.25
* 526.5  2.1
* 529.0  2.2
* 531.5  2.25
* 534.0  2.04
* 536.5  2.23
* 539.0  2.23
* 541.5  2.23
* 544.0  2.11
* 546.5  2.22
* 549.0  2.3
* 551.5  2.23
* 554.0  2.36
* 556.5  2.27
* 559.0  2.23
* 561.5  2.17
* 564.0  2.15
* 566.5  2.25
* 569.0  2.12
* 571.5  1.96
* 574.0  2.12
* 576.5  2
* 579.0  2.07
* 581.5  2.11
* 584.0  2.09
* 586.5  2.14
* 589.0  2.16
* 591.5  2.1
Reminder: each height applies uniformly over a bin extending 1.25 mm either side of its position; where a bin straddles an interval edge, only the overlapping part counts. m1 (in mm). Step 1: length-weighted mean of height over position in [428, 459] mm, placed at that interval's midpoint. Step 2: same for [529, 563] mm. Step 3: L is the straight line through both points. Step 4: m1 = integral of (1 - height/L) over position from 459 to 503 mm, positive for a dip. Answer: 4.2 mm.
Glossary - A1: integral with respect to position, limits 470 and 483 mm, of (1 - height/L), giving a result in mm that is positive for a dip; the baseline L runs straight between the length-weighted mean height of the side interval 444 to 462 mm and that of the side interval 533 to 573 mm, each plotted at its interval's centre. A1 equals 2.0 mm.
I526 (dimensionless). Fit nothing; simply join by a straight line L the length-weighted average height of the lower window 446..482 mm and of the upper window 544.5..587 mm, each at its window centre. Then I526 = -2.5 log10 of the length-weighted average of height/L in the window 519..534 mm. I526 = 0.04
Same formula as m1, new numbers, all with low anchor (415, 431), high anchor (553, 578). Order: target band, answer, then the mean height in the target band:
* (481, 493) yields 2.7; 1.88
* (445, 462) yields -1.1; 2.7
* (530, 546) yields 0.5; 2.18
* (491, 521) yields 0.1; 2.35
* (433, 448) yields -0.3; 2.63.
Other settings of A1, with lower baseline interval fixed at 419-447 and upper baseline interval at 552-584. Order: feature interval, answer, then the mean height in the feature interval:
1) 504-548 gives 1.2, 2.24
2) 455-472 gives -0.3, 2.57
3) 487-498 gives 0.2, 2.37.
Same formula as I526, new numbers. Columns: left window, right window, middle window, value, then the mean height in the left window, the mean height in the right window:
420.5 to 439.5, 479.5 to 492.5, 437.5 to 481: -0.15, 2.63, 1.85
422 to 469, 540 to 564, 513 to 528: 0.06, 2.64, 2.23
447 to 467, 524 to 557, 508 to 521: 0.03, 2.66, 2.21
